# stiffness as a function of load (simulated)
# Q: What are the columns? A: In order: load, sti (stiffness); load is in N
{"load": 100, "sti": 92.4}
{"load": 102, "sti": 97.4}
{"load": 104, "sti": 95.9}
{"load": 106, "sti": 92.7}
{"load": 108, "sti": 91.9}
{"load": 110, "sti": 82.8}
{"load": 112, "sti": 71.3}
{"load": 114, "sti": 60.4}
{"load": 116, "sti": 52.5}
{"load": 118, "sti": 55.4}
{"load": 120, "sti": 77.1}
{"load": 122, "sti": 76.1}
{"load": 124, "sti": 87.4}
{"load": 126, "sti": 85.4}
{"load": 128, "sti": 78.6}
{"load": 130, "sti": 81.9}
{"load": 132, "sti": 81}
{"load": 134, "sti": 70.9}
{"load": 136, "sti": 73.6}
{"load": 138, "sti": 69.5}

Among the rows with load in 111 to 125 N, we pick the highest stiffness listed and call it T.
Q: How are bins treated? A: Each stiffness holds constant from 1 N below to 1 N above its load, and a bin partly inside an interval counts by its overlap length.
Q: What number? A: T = 87.4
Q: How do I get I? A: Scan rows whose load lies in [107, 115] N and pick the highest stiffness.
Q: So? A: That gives 91.9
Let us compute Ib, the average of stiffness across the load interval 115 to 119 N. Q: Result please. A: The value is 54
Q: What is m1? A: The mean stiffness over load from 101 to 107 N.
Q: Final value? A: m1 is 95.3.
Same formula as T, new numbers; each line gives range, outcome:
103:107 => 95.9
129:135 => 81.9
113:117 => 60.4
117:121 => 77.1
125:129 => 85.4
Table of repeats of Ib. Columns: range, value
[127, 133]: 80.5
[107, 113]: 82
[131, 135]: 76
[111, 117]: 61.4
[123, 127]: 86.4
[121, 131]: 81.9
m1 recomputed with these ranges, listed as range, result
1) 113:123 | 64.3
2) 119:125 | 80.2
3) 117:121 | 66.2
